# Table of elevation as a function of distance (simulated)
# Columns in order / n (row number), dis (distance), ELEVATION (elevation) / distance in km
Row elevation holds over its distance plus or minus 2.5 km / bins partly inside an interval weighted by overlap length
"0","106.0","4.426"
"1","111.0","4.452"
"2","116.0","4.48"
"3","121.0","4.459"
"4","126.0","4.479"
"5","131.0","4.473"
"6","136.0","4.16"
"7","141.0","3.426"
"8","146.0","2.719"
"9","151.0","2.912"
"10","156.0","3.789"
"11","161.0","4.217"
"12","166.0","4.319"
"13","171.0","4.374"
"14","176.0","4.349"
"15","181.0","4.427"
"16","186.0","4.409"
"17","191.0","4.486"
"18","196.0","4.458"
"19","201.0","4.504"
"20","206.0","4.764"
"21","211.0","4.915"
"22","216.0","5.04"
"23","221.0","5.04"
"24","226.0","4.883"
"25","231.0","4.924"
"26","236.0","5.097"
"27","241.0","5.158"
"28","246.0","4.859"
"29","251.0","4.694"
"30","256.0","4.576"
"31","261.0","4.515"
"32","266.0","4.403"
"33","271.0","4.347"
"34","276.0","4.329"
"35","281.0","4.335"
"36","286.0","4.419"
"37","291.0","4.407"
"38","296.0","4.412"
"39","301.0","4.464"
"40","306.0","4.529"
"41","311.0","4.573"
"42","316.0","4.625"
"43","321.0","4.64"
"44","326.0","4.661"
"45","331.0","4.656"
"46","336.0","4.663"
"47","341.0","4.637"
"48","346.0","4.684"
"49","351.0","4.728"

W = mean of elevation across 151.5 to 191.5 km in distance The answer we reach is 4.22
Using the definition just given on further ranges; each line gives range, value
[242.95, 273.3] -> 4.58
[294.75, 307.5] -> 4.47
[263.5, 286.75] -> 4.36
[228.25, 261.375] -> 4.85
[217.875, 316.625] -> 4.63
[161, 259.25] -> 4.69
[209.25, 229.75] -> 4.97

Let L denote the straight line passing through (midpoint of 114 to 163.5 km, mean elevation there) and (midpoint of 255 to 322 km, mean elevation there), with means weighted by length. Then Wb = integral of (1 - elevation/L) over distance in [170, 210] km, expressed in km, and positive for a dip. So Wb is -3.85 km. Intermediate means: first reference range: 3.91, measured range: 4.49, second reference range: 4.46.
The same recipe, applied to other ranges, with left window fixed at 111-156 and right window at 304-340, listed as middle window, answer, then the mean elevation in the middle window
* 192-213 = -2.35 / 4.64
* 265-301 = 0.74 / 4.38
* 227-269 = -4.21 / 4.78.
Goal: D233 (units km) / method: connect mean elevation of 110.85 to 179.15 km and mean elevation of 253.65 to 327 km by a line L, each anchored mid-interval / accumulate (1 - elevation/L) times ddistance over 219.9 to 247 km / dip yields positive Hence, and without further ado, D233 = -4.4 km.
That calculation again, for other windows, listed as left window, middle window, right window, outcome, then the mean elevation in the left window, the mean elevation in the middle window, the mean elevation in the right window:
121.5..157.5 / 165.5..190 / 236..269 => -1.86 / 3.75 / 4.39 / 4.73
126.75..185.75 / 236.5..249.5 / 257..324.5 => -2.16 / 3.96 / 5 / 4.47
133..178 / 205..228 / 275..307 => -4.85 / 3.81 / 4.94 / 4.41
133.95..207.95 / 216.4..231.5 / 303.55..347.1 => -2.46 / 4.08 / 4.96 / 4.63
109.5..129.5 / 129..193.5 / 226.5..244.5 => 9.30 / 4.47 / 4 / 5.03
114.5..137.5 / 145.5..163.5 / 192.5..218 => 4.15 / 4.42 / 3.49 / 4.72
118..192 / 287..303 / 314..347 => 0.37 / 4.06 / 4.43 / 4.65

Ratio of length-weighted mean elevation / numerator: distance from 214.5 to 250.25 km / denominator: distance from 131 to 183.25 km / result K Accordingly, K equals 1.3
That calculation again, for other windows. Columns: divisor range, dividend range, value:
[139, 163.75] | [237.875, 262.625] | 1.40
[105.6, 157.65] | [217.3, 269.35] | 1.21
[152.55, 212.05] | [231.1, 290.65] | 1.05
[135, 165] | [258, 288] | 1.24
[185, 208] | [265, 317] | 0.98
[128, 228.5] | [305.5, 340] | 1.08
